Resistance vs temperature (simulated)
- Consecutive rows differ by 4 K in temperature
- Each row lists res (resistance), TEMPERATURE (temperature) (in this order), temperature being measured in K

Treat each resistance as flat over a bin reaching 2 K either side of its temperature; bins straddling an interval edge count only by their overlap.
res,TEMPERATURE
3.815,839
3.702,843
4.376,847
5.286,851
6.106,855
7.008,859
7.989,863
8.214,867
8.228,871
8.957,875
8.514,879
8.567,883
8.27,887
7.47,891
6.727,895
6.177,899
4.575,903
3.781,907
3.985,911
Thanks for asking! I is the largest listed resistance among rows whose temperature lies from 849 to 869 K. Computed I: 8.214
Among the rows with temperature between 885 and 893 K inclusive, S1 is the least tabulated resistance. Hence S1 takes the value 7.47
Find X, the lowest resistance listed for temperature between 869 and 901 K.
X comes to 6.177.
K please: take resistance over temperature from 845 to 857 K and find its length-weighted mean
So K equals 5.26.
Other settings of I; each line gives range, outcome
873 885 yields 8.957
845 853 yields 5.286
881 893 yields 8.567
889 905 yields 7.47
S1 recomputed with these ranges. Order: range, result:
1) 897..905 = 4.575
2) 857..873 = 7.008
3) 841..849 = 3.702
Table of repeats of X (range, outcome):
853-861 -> 6.106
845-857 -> 4.376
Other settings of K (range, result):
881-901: 7.44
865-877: 8.47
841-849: 4.04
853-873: 7.51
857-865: 7.5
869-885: 8.57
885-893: 7.87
